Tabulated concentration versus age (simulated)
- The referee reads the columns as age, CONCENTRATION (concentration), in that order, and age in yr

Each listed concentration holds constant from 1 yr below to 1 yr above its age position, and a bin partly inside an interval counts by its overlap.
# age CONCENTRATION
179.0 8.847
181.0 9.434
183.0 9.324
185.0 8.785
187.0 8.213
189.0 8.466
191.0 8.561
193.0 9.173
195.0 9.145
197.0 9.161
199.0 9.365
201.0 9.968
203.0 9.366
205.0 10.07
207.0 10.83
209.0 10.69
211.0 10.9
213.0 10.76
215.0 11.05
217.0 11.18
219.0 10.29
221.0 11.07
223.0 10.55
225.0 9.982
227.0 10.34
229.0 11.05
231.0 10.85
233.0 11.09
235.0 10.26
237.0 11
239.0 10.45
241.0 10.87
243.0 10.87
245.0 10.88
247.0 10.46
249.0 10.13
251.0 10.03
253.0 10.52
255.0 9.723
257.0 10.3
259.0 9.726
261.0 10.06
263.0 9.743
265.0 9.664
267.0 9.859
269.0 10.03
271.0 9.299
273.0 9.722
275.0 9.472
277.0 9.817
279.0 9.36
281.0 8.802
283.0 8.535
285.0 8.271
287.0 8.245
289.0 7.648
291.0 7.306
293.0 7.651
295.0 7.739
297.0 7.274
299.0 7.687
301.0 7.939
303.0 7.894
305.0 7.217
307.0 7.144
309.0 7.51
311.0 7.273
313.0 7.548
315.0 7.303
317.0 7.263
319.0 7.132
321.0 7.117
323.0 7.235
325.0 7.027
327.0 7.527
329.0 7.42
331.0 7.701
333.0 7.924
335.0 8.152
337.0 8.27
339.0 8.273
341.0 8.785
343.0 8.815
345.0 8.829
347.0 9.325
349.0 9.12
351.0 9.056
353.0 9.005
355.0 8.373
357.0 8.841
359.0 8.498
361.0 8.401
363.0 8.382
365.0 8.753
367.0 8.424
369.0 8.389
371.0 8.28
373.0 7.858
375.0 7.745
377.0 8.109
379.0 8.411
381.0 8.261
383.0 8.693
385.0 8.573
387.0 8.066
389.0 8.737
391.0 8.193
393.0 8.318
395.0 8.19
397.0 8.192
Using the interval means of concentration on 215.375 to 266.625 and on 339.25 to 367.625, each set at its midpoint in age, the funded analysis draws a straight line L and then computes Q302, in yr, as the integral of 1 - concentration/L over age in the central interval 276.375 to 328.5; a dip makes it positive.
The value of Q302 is 9.8 yr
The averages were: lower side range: 10.4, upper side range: 8.75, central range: 7.73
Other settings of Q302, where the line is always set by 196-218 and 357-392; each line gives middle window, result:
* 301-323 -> 4.2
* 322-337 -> 2.1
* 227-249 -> -1.7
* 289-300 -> 2.1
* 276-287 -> 0.6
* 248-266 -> -0.5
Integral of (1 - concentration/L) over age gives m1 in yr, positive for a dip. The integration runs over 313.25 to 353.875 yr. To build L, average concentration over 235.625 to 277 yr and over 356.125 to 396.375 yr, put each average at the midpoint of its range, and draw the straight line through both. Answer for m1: 4.2 yr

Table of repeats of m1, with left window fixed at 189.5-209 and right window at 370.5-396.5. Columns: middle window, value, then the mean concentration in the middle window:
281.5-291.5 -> 1.0 yr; 8.08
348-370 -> -0.6 yr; 8.66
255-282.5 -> -1.8 yr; 9.66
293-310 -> 2.5 yr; 7.56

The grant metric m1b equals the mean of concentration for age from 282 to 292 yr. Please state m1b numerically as 8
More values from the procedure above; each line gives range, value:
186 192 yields 8.41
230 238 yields 10.8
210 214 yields 10.8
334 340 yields 8.23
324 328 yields 7.28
